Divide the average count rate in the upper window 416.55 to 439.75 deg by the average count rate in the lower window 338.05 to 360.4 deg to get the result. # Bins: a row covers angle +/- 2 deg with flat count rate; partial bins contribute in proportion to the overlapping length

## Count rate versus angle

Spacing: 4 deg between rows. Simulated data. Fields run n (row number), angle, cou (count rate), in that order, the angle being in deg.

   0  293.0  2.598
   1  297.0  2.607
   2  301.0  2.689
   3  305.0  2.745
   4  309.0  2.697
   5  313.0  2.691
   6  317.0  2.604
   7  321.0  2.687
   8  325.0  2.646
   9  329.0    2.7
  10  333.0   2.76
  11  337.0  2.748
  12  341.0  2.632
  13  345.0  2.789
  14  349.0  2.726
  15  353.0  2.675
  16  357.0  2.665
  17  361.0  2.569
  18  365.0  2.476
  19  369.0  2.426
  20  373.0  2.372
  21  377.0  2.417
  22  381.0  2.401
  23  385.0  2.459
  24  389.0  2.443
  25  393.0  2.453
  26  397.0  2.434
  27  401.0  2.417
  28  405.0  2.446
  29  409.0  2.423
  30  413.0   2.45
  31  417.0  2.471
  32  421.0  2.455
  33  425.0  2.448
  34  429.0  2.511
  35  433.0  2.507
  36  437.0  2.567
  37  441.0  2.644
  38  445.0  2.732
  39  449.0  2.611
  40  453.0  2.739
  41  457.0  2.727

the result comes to 0.93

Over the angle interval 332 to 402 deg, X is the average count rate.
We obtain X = 2.55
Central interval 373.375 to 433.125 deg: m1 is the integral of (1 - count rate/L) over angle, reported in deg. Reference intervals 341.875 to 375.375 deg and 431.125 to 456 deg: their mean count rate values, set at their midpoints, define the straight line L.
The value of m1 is 3.9 deg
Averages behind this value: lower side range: 2.59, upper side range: 2.64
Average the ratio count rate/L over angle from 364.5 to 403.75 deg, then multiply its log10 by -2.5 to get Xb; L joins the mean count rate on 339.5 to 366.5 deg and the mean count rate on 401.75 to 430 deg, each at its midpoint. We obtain 0.05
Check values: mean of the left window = 2.65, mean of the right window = 2.45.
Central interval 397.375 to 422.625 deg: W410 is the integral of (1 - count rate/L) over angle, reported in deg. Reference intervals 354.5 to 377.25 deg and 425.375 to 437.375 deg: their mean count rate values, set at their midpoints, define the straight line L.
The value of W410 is 0.6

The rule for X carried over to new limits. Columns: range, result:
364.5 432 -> 2.44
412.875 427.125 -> 2.46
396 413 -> 2.43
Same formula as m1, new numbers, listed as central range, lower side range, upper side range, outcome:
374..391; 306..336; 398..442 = 0.9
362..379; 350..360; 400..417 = 1.1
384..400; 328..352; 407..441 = 0.8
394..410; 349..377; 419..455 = 0.8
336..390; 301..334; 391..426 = 0.3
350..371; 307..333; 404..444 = 0.3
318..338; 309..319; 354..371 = -0.6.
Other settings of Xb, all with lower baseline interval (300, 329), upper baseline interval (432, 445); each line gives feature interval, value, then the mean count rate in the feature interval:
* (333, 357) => -0.021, 2.71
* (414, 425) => 0.066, 2.46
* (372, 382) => 0.105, 2.4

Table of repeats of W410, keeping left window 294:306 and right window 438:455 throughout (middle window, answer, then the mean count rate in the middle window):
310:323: 0.03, 2.66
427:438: 0.61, 2.52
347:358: -0.08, 2.69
